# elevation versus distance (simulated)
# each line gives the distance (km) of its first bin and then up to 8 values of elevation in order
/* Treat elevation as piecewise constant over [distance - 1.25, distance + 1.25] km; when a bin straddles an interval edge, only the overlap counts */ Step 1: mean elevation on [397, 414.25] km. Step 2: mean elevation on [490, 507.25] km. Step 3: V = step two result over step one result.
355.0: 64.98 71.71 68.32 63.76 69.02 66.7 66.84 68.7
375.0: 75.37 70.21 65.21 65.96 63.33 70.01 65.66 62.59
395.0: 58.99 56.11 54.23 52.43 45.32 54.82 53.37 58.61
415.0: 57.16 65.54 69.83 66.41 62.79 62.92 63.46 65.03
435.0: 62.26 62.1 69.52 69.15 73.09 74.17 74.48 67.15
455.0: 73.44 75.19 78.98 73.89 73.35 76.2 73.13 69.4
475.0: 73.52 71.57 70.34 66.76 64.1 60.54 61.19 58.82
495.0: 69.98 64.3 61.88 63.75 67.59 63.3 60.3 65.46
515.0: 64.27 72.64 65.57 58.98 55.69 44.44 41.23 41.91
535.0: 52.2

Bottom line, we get 1.2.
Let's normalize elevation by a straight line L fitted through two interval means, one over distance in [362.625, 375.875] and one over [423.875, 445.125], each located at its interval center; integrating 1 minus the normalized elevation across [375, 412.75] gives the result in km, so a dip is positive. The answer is 4.0 km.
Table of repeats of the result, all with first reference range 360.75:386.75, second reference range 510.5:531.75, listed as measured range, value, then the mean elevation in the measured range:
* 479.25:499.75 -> -1.4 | 64.2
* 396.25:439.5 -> 3.3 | 59.7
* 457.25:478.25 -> -4.2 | 73.9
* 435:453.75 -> -1.9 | 69.4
